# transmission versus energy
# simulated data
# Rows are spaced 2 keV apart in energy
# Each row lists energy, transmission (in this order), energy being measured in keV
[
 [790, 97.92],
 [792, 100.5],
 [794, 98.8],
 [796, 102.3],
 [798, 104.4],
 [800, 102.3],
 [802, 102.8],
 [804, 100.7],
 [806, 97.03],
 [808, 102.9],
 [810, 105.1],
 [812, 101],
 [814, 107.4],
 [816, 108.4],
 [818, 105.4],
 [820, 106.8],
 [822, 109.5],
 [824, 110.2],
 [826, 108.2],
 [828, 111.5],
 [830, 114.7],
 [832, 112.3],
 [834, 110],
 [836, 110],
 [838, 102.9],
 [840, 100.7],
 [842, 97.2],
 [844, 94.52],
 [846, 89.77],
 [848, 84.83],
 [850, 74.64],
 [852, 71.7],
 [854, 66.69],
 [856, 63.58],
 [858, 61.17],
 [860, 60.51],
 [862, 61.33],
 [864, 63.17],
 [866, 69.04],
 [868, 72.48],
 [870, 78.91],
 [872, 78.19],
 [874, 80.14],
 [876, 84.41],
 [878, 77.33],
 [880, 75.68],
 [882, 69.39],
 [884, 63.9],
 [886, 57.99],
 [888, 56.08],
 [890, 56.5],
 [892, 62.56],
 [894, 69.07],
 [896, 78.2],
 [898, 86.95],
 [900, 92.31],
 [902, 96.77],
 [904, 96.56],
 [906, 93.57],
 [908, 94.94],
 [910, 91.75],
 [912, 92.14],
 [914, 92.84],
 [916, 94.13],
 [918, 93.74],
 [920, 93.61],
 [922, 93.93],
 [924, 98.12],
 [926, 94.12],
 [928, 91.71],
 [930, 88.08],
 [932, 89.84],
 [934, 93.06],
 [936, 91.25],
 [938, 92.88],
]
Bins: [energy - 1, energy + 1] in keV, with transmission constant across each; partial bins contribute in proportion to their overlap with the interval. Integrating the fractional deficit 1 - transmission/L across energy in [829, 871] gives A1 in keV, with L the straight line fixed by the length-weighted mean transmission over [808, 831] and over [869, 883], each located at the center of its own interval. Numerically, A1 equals 3.9 keV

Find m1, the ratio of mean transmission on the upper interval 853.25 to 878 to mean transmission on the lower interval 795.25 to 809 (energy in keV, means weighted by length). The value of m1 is 0.69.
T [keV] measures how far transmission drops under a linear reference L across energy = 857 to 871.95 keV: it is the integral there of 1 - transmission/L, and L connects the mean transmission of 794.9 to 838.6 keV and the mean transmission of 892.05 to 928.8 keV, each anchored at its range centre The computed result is 4.7 keV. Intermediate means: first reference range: 106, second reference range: 90.6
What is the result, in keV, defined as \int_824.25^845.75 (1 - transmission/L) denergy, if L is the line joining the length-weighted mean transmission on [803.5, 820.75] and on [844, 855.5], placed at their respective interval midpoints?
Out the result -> -4.2 keV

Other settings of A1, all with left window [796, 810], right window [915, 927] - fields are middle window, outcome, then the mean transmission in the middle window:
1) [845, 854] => 1.8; 78.7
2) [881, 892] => 4.1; 60.9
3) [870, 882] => 2.4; 78.3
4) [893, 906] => 1.2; 87.2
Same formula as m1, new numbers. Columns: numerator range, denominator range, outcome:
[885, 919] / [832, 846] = 0.81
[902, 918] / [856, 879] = 1.32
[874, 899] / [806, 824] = 0.67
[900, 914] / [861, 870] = 1.39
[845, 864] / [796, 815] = 0.68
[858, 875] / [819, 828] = 0.64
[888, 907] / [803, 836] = 0.75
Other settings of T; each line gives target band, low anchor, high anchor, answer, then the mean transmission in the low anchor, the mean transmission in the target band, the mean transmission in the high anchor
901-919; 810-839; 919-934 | 0.2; 108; 94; 92.8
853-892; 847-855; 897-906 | 6.7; 74.5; 68.1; 93.2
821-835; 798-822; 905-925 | -1.2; 104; 111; 93.9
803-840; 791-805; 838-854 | -4.8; 102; 107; 87.3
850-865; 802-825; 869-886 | 3.5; 105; 64.7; 74.9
